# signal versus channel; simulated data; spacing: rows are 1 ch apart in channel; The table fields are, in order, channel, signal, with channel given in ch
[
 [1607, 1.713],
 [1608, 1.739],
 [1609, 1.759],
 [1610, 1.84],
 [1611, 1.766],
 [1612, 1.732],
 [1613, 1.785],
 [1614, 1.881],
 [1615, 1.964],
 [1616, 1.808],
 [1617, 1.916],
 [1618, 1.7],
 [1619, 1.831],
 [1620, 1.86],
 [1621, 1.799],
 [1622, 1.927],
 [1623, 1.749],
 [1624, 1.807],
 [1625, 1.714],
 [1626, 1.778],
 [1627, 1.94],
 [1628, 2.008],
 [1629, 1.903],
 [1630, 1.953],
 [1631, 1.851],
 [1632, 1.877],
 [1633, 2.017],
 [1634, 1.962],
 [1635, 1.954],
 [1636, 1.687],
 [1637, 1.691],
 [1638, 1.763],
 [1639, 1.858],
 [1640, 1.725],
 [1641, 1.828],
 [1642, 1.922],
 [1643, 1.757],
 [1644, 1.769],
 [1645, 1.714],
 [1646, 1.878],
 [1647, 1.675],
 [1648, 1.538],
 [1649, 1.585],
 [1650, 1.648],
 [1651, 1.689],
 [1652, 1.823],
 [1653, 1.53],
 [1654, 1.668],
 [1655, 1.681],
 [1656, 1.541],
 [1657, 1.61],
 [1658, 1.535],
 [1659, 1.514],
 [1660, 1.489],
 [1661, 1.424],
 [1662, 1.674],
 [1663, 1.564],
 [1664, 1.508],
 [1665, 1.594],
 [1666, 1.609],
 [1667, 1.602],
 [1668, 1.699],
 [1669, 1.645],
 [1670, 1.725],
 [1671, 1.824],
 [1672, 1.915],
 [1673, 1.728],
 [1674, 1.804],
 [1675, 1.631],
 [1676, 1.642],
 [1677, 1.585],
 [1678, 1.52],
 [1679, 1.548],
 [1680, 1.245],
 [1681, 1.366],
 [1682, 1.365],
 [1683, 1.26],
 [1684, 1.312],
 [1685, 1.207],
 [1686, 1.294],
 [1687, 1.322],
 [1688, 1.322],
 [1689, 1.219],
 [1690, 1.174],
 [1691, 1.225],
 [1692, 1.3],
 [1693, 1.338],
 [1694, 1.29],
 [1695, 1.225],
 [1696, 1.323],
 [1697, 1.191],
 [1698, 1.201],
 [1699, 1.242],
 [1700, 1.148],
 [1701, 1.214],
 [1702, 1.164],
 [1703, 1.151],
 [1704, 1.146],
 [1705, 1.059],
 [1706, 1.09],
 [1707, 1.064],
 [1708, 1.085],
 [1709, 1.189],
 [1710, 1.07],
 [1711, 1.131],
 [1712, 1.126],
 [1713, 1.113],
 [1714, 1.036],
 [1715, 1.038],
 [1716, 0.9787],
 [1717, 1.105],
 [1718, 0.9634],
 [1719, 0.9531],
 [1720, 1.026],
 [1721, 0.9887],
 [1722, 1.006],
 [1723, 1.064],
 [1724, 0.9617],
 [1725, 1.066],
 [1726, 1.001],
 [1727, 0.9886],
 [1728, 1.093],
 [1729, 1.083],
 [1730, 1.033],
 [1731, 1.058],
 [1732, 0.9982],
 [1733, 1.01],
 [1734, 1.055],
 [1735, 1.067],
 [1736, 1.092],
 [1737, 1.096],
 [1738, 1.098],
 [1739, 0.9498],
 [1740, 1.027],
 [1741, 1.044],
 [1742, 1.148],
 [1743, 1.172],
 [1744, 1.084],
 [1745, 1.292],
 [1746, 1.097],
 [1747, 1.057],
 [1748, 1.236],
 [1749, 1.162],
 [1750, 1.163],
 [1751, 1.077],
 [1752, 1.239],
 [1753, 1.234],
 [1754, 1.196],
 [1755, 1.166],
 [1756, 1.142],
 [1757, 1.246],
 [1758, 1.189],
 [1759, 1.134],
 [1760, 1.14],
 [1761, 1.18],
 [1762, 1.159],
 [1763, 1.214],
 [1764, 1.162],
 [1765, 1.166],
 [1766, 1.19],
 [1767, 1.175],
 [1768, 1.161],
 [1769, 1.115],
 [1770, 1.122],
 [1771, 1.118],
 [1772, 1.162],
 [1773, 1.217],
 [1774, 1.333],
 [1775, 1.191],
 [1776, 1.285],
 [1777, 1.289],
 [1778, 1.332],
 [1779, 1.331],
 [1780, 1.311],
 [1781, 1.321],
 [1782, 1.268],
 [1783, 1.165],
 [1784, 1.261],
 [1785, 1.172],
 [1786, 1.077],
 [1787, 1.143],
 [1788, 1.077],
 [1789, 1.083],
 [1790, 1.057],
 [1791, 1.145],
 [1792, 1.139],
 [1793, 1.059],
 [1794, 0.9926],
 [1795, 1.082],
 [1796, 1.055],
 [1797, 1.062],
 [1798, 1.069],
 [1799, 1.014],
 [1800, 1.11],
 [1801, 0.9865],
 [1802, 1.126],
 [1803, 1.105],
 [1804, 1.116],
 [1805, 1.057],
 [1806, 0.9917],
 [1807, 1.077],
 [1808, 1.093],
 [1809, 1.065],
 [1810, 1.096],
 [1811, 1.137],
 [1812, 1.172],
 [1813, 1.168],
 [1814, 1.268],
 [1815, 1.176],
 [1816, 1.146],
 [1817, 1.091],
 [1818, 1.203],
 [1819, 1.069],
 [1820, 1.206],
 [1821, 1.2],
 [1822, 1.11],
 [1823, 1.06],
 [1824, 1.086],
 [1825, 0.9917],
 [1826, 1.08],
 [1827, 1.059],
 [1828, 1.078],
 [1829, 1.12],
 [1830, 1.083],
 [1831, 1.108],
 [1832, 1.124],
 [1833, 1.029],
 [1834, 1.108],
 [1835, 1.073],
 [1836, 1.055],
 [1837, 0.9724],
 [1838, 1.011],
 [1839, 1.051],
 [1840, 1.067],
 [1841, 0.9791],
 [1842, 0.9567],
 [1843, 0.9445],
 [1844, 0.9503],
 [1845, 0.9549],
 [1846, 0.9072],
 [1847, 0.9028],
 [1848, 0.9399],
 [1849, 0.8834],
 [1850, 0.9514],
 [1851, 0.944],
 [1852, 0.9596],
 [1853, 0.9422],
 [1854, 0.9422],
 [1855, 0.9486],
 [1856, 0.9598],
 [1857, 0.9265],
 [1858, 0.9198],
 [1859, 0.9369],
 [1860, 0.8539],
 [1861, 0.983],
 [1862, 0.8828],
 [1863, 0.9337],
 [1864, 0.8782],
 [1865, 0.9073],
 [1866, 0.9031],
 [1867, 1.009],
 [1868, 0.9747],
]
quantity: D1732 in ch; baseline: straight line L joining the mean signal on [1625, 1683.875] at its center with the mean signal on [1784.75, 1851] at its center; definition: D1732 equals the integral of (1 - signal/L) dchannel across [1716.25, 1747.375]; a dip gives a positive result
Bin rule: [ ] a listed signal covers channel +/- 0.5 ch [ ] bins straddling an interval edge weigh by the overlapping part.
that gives 7.5 ch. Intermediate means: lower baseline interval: 1.68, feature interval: 1.05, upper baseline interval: 1.07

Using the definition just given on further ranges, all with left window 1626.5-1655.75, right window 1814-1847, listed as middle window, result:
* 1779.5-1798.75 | 1.44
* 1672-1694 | 2.98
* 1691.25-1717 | 6.52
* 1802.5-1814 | 0.44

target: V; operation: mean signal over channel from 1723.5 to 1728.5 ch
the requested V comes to 1.02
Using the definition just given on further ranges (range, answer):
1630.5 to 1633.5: 1.91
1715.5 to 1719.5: 1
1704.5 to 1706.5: 1.07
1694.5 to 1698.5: 1.24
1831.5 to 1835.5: 1.08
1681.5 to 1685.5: 1.29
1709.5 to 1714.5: 1.1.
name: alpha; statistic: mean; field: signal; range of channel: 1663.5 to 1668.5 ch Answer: 1.6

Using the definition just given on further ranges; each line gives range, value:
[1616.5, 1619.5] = 1.82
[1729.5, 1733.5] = 1.02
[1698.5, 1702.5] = 1.19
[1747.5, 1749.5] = 1.2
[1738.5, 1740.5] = 0.988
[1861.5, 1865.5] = 0.901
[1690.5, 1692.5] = 1.26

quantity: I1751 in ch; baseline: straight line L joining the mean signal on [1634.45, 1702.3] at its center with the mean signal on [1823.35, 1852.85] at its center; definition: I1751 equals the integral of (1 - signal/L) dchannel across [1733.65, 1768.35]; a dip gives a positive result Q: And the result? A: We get 3.7 ch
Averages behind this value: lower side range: 1.53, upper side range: 1.01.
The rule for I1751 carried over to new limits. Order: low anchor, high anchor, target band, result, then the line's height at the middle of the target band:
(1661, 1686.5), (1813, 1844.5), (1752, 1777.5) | 1.7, 1.28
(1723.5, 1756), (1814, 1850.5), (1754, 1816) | -4.5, 1.07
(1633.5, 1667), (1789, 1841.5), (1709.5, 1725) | 4.3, 1.44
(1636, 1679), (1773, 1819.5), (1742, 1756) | 1.7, 1.32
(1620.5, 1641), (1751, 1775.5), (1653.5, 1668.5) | 1.0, 1.7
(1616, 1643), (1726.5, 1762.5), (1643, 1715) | 5.3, 1.53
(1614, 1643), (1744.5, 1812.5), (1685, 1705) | 4.0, 1.54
